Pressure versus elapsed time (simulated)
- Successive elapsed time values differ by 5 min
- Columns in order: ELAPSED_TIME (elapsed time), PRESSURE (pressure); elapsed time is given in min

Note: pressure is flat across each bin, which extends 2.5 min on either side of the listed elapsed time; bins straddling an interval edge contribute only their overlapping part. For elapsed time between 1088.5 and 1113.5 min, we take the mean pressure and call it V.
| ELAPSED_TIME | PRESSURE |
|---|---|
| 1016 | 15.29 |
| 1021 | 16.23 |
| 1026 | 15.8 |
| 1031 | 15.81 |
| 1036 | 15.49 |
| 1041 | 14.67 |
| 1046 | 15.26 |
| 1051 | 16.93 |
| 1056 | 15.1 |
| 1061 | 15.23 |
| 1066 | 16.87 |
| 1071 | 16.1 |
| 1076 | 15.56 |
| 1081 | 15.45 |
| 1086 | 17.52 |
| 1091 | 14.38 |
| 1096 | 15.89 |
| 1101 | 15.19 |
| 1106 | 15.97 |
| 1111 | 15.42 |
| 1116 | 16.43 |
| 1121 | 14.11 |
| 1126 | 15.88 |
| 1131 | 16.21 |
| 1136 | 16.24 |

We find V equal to 15.4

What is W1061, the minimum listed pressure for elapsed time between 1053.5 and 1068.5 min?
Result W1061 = 15.1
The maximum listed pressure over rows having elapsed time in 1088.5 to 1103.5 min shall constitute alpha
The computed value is 15.89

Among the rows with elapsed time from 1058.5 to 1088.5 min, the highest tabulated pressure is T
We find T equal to 17.52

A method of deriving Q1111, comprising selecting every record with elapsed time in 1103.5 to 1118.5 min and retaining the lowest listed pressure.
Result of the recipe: 15.42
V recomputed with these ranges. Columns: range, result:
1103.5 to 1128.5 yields 15.6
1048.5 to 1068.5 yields 16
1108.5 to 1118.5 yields 15.9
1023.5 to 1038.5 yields 15.7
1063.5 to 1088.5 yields 16.3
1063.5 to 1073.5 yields 16.5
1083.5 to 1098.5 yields 15.9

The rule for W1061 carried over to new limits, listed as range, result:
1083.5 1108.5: 14.38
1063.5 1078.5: 15.56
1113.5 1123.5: 14.11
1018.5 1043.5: 14.67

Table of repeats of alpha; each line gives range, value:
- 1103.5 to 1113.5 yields 15.97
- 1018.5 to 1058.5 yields 16.93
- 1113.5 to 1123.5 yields 16.43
